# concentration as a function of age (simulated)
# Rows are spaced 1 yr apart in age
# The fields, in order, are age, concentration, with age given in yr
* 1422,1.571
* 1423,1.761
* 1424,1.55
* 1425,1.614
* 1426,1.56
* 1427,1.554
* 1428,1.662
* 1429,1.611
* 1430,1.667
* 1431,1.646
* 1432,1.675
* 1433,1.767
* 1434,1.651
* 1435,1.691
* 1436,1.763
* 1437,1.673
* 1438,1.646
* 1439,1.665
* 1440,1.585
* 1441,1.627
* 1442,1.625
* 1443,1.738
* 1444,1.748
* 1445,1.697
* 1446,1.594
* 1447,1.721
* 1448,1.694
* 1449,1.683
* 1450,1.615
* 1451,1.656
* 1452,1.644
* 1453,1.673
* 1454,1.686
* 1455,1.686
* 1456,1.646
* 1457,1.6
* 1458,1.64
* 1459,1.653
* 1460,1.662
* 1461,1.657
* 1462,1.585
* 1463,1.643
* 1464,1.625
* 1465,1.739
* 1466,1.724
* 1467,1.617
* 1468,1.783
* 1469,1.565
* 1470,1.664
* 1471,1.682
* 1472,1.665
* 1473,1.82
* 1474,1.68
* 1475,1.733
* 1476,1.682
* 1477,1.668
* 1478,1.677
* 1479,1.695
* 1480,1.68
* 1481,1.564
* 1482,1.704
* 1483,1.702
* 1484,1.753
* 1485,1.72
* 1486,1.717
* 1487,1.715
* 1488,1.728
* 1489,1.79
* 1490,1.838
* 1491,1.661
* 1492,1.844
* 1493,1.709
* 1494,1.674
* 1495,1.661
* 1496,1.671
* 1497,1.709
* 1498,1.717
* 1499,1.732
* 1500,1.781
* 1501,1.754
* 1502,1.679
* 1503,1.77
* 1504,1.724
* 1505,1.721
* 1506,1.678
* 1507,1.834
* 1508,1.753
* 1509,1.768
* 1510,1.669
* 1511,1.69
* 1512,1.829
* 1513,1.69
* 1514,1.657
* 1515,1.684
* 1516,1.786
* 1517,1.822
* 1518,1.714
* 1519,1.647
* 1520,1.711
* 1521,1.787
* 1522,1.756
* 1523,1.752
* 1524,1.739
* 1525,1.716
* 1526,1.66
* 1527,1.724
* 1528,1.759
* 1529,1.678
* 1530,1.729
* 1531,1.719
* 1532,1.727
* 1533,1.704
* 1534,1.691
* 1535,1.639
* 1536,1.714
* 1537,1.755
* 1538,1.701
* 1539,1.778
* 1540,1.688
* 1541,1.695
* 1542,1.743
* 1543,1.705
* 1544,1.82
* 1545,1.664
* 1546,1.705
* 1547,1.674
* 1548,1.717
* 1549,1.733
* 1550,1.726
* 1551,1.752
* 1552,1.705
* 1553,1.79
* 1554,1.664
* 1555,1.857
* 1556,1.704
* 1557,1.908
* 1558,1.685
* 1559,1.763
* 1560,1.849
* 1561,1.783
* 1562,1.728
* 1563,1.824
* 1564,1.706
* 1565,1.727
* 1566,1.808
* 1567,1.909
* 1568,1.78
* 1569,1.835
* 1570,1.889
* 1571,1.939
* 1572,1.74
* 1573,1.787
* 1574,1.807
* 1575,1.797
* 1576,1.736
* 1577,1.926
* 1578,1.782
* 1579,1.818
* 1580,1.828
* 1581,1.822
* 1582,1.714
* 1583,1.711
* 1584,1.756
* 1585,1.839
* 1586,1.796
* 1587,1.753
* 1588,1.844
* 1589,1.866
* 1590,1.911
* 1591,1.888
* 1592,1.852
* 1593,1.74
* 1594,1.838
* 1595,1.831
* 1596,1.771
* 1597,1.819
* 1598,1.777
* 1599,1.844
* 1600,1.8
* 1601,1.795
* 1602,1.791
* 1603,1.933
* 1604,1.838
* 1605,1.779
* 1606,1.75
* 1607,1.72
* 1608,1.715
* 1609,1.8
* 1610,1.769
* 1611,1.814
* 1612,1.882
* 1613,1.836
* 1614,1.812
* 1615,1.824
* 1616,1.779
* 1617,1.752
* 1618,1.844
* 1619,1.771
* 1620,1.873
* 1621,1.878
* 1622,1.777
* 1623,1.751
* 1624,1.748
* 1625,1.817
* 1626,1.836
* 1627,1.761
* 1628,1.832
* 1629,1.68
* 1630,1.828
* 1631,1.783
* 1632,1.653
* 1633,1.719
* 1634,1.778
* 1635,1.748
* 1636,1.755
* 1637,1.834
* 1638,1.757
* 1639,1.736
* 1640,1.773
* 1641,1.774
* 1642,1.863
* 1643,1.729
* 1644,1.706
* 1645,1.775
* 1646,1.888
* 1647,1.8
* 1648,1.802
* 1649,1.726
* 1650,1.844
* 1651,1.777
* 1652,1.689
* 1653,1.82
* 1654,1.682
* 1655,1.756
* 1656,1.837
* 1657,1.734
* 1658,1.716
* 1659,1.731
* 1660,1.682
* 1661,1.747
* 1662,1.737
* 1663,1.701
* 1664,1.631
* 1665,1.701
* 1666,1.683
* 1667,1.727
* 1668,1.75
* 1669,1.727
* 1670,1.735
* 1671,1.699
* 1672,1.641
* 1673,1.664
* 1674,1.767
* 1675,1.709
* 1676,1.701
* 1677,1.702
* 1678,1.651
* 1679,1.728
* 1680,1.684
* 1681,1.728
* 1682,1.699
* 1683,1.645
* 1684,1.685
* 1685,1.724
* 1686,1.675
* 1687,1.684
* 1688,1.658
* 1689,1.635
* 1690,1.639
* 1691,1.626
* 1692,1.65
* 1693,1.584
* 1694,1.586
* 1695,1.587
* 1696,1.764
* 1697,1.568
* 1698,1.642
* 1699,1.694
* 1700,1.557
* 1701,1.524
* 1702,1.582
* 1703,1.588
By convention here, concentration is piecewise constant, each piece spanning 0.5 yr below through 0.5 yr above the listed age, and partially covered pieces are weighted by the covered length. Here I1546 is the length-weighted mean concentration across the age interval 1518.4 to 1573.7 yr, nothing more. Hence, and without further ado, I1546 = 1.75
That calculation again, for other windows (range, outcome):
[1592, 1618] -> 1.8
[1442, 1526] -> 1.7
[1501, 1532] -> 1.73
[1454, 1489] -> 1.68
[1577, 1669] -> 1.78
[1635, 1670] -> 1.75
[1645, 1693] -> 1.71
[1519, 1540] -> 1.72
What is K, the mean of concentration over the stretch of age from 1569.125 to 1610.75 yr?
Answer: 1.81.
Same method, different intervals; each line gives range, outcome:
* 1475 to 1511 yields 1.72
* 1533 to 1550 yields 1.71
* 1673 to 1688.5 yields 1.69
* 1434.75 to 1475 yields 1.67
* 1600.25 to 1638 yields 1.79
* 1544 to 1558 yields 1.74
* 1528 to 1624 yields 1.78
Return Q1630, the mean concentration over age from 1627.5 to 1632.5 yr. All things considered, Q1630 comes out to 1.76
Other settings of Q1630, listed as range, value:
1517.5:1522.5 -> 1.72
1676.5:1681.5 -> 1.7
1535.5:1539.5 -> 1.74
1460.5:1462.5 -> 1.62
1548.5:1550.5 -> 1.73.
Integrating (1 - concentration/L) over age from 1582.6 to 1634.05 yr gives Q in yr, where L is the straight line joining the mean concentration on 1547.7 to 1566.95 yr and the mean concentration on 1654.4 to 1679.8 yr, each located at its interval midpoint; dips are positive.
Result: -1.75 yr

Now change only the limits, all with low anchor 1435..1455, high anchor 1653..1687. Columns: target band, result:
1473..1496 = -0.45 yr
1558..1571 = -0.84 yr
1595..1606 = -0.74 yr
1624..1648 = -1.00 yr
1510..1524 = -0.39 yr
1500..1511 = -0.35 yr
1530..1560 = -0.75 yr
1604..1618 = -0.75 yr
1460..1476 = -0.03 yr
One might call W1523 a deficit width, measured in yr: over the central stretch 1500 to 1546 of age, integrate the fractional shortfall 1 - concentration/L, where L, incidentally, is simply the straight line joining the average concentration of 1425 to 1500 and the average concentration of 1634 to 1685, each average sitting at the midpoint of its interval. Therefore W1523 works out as -0.8 yr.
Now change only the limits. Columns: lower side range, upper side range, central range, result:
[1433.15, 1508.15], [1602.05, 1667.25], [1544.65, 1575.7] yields -0.67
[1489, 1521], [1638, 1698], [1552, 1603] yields -2.38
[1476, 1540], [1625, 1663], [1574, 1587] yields -0.36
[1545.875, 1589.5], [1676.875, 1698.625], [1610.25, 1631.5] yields -0.91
